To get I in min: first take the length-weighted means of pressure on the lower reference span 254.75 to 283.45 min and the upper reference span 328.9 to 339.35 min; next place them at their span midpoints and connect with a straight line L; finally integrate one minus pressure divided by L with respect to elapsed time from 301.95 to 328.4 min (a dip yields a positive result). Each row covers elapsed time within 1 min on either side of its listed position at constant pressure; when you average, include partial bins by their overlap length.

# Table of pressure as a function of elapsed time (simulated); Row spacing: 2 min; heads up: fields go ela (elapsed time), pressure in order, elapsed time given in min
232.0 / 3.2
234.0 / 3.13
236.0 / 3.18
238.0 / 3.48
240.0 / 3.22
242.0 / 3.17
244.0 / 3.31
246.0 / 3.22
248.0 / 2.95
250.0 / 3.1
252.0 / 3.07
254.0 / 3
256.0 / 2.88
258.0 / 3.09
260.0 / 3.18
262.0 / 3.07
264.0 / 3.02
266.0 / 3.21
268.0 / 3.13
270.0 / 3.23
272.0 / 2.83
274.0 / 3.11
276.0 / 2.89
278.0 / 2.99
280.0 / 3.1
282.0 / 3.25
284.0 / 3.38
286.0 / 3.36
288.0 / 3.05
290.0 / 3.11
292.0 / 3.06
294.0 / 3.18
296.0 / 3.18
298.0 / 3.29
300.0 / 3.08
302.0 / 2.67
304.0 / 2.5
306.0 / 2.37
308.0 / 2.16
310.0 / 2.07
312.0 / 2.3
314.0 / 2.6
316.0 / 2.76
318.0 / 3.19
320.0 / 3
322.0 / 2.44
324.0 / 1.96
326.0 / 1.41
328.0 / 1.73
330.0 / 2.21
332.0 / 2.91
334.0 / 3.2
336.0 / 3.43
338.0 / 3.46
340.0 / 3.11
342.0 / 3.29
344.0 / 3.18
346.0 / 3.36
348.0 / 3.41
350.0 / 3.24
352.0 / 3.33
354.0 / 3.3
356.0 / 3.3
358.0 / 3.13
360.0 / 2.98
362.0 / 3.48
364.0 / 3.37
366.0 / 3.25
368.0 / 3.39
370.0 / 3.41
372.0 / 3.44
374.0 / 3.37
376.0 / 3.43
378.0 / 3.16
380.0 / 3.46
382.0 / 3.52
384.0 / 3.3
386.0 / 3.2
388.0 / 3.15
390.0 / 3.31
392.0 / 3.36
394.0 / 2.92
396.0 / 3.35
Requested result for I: 5.8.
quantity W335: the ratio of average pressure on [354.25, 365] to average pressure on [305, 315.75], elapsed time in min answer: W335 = 1.4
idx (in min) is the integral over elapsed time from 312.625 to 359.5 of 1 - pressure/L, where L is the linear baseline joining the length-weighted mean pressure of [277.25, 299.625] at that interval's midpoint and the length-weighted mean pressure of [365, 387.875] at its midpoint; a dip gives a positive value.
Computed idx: 5.2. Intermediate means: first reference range 3.18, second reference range 3.35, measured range 2.91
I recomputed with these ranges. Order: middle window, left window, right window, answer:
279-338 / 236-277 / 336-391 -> 8.02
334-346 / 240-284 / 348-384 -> -0.08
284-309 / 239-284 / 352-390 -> 1.81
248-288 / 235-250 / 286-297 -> 0.98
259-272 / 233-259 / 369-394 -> 0.20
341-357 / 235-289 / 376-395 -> -0.35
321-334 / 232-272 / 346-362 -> 4.17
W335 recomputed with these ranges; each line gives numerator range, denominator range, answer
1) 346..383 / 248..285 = 1.08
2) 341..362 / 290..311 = 1.18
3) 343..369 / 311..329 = 1.38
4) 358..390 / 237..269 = 1.06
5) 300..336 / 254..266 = 0.81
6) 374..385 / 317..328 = 1.44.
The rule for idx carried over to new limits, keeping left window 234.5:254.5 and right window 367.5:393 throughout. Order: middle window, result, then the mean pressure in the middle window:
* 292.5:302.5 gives 0.4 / 3.1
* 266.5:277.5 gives 0.6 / 3.04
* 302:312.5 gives 3.0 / 2.32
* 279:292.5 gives 0.1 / 3.19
